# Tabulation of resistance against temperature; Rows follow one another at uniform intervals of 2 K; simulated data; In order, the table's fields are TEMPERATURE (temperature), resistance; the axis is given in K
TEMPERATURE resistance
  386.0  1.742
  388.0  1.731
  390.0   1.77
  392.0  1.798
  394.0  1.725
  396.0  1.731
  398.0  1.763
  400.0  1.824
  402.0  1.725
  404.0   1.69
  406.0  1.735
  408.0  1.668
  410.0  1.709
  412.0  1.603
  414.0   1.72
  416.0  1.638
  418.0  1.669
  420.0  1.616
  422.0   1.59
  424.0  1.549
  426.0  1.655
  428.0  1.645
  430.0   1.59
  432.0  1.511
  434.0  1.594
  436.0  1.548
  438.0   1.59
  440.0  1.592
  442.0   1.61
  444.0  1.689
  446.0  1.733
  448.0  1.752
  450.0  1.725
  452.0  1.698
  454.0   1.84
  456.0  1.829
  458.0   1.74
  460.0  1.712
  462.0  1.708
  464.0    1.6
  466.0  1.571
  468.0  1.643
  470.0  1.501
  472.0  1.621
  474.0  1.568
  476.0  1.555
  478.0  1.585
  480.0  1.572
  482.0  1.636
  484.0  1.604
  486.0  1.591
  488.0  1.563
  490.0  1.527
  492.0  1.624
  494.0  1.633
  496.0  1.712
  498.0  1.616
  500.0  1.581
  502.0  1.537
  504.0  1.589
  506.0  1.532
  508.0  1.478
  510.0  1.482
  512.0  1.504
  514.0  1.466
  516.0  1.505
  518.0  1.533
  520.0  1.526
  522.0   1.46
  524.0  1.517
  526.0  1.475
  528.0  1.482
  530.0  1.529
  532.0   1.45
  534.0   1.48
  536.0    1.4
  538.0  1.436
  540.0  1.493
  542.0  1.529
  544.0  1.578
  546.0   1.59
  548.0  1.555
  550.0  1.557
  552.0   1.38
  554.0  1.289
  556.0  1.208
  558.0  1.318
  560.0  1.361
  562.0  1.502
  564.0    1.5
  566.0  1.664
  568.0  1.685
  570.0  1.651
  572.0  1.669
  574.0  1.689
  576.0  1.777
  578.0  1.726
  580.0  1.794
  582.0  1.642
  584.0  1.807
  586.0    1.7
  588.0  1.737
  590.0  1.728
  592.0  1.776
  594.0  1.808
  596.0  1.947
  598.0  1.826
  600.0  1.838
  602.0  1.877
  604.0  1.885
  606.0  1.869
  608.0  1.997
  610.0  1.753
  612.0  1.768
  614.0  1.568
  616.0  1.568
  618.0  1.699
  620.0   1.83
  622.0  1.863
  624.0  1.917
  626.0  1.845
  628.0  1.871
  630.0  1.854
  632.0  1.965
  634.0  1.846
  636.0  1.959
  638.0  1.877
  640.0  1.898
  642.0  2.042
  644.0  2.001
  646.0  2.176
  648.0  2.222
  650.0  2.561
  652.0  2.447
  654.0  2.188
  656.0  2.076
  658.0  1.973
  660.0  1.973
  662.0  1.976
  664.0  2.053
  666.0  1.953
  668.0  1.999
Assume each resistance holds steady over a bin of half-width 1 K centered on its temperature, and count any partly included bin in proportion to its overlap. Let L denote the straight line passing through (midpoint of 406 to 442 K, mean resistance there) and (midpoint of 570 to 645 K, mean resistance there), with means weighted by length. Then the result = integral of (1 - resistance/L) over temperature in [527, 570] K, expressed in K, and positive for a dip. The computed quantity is 6.7 K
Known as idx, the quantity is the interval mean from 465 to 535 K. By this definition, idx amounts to 1.55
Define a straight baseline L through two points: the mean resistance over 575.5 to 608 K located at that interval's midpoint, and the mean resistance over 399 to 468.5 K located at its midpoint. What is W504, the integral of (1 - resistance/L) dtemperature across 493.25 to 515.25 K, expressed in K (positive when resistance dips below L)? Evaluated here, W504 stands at 2.2 K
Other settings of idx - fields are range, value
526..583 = 1.53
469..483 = 1.58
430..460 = 1.67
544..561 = 1.42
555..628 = 1.72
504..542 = 1.49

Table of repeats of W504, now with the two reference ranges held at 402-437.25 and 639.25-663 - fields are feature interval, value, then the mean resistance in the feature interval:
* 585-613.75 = 2.9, 1.82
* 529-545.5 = 3.5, 1.49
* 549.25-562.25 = 3.8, 1.36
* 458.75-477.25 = 1.3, 1.61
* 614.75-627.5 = 1.7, 1.79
